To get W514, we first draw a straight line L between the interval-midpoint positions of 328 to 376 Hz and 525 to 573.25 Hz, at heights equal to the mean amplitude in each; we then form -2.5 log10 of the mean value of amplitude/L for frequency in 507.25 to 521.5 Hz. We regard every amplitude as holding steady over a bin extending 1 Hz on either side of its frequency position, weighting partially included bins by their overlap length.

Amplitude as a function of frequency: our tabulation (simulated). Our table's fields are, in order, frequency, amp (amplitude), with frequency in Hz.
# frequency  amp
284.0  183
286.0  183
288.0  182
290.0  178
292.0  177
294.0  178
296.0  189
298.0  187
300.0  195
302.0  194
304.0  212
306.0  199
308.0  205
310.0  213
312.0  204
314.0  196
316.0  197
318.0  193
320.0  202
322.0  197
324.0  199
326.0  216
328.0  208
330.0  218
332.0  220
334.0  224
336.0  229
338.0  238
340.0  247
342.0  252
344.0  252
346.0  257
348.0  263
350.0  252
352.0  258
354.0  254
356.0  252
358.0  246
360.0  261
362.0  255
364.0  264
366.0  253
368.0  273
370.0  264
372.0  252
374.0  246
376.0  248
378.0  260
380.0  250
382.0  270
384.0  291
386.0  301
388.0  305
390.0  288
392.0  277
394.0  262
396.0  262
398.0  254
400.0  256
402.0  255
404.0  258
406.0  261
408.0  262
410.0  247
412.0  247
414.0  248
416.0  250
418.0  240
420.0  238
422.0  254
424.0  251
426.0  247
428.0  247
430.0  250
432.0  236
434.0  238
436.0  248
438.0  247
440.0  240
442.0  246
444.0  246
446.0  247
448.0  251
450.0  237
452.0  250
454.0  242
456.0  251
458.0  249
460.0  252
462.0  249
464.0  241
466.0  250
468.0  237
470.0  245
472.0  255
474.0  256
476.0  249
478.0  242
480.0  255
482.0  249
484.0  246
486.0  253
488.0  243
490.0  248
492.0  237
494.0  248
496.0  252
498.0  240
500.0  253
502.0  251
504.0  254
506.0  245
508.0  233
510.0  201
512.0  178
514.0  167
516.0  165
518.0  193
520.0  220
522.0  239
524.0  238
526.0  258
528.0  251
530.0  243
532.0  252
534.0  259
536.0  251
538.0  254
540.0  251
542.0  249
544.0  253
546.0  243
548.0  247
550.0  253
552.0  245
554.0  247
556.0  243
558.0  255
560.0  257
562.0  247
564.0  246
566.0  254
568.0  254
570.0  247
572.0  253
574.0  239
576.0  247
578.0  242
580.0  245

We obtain 0.27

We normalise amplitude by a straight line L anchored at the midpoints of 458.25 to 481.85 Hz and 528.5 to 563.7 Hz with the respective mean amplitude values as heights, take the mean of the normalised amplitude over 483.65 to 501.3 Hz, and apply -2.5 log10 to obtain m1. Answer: 0.01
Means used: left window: 248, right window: 250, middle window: 247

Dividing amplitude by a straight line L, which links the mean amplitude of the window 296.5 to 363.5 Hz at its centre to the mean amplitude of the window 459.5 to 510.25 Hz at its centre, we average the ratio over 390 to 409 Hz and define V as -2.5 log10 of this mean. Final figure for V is -0.124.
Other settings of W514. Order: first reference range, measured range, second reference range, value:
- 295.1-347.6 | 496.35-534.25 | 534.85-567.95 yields 0.07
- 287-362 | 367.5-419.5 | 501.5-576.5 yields -0.17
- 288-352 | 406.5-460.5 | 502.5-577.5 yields -0.09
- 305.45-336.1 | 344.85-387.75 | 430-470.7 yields -0.18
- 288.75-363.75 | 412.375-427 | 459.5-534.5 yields -0.08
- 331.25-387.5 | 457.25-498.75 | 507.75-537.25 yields -0.07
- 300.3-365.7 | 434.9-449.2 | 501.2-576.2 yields -0.06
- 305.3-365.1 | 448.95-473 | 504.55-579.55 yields -0.05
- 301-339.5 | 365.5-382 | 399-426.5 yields -0.10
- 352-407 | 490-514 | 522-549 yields 0.09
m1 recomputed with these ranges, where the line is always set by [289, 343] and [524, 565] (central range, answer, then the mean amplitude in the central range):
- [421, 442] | -0.080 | 246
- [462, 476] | -0.054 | 248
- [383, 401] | -0.248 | 277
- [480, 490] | -0.045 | 248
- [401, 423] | -0.121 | 251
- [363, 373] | -0.206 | 261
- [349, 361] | -0.187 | 254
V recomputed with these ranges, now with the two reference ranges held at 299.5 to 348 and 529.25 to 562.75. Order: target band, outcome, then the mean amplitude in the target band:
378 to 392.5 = -0.24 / 282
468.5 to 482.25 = -0.05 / 250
